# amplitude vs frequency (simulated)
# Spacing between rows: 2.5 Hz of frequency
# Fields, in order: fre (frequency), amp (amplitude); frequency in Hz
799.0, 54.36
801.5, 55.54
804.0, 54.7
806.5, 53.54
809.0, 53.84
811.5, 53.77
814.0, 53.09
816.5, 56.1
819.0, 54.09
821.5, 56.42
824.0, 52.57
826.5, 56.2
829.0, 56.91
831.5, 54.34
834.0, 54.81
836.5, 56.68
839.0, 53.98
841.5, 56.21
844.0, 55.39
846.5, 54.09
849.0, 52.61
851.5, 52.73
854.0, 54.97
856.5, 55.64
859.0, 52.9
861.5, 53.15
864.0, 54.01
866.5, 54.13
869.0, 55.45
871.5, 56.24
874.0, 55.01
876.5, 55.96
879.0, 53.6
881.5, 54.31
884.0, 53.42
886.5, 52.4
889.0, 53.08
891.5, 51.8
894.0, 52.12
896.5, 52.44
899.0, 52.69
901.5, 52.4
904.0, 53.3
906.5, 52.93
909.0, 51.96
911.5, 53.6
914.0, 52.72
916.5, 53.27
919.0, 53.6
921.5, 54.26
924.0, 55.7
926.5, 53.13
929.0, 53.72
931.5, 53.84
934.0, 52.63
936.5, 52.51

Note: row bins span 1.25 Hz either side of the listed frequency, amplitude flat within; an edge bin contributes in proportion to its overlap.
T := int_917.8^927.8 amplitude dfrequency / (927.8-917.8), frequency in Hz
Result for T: 54.2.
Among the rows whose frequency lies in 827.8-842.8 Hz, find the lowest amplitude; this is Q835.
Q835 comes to 53.98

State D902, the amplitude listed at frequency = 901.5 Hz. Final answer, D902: 52.4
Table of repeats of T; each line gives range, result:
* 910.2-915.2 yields 53.2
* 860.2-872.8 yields 54.6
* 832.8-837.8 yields 55.7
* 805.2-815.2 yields 53.6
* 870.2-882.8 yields 55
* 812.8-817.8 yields 54.6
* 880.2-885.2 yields 53.9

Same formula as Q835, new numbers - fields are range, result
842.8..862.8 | 52.61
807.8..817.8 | 53.09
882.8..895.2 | 51.8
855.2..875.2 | 52.9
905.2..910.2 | 51.96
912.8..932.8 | 52.72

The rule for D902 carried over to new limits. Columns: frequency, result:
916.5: 53.27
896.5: 52.44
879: 53.6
